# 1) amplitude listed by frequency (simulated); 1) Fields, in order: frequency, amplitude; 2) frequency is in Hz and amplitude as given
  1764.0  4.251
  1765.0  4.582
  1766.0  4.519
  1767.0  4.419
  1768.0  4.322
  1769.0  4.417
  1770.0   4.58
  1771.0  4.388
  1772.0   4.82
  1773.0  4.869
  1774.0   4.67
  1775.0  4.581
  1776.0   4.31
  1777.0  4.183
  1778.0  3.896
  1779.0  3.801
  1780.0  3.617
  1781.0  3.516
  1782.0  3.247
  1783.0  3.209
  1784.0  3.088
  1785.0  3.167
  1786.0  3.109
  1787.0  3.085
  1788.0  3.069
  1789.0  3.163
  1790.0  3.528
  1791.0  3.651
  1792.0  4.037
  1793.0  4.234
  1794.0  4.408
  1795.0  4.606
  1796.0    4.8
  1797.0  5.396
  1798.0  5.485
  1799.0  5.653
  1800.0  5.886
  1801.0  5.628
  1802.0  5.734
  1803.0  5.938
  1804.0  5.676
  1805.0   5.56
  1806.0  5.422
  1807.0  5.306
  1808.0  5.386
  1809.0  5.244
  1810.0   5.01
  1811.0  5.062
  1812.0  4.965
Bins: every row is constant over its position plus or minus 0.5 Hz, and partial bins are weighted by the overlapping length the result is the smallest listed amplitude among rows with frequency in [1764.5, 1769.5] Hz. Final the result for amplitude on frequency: 4.322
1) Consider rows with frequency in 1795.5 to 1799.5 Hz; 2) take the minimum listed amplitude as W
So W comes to 4.8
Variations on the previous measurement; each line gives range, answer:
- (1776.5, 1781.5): 3.516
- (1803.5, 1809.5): 5.244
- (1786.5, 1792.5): 3.069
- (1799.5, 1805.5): 5.56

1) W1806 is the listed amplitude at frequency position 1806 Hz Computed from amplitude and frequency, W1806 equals 5.422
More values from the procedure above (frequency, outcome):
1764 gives 4.251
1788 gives 3.069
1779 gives 3.801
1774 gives 4.67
